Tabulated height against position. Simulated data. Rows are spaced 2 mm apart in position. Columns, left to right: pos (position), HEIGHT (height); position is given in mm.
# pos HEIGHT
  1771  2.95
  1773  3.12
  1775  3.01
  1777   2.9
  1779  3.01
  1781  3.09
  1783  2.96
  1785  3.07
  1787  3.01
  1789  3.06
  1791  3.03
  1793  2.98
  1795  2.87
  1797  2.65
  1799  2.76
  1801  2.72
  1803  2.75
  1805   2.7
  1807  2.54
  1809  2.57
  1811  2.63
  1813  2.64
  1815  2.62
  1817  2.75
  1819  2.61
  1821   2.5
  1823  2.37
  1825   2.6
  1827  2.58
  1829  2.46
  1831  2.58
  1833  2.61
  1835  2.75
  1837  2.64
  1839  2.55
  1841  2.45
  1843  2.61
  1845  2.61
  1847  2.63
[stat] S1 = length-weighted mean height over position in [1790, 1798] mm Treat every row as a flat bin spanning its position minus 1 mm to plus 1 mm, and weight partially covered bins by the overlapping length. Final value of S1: 2.88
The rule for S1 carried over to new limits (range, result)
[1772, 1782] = 3.03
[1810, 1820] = 2.65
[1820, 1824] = 2.44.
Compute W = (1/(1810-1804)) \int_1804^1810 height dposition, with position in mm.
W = 2.6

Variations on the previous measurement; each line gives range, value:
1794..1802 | 2.75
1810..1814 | 2.63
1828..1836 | 2.6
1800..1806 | 2.72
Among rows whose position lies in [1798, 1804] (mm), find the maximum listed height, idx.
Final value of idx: 2.76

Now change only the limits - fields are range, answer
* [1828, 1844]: 2.75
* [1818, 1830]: 2.61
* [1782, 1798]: 3.07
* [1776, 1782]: 3.09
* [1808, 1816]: 2.64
